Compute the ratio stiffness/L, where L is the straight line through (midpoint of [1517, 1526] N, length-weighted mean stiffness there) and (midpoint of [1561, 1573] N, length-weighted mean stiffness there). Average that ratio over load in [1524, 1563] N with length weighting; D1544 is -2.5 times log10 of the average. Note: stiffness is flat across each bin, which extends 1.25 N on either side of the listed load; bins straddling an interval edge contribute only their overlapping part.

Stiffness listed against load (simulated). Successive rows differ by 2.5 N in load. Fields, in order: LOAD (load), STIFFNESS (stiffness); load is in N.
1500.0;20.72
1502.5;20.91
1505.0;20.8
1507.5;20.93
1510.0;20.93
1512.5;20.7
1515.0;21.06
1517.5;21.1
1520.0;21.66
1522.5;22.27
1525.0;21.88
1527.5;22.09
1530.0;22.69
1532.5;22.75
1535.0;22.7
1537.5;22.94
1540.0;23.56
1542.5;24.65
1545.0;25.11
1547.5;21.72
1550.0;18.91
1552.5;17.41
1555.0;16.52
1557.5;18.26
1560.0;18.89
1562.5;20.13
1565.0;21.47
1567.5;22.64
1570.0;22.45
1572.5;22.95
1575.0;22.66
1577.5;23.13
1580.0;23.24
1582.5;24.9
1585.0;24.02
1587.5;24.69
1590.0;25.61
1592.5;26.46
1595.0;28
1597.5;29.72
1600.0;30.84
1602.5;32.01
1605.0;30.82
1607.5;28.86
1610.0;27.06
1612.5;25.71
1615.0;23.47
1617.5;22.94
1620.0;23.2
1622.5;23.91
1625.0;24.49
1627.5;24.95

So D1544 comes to 0.03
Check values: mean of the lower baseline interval 21.8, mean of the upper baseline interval 21.8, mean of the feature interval 21.3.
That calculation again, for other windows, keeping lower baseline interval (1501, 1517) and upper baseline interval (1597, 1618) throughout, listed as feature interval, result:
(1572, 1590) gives 0.10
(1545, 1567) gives 0.23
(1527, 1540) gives 0.00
